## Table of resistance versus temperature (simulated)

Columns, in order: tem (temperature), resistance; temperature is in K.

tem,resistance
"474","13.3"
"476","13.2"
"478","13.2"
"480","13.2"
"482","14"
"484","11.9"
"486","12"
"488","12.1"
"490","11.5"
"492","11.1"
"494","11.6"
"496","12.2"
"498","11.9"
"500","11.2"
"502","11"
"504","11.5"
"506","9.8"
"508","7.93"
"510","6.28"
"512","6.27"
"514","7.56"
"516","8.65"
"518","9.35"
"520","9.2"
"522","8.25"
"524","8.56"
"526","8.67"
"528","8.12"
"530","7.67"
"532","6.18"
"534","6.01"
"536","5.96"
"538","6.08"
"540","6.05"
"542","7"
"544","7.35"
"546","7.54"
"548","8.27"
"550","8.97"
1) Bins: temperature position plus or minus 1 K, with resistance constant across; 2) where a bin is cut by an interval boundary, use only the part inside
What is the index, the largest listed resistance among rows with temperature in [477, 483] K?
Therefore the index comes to 14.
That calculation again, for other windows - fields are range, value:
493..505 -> 12.2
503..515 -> 11.5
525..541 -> 8.67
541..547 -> 7.54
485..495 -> 12.1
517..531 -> 9.35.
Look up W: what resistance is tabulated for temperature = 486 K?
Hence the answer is 12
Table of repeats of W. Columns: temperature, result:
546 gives 7.54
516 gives 8.65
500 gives 11.2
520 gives 9.2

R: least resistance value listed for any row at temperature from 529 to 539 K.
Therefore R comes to 5.96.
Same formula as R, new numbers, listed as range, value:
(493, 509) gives 7.93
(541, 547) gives 7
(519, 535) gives 6.01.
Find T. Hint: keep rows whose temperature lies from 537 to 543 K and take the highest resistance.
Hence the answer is 7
